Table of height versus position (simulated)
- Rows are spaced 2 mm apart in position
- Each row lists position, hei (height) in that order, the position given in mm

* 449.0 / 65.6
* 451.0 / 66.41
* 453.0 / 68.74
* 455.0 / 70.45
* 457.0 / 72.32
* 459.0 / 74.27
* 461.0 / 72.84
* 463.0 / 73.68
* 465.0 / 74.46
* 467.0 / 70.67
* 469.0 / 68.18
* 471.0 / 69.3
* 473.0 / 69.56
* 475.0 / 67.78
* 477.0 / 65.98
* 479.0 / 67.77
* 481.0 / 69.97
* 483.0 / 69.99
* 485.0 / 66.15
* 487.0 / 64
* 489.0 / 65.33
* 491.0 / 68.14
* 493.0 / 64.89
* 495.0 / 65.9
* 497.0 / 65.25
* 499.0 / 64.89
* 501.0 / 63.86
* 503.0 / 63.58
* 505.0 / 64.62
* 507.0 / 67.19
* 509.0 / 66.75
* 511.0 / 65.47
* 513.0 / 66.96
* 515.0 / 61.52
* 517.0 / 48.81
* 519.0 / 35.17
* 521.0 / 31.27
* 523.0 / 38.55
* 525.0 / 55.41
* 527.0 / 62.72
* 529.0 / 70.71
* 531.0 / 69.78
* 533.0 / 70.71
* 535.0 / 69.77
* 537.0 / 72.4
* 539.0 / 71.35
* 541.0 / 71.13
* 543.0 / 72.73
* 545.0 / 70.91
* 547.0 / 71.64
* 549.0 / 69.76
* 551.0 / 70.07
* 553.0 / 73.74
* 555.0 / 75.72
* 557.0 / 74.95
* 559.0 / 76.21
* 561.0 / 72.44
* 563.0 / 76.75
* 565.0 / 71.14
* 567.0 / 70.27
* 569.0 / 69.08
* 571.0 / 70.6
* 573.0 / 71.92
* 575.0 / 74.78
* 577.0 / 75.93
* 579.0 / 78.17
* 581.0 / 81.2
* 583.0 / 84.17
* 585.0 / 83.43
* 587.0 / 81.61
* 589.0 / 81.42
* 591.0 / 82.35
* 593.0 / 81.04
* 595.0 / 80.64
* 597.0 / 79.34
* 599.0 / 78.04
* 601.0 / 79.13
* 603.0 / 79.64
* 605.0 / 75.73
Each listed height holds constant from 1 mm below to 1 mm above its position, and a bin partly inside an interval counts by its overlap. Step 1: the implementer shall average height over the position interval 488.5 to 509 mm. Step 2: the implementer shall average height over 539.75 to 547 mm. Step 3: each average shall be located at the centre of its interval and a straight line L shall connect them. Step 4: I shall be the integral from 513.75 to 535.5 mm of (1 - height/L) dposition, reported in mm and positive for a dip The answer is 4.2 mm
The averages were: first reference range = 65.4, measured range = 55.7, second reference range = 71.6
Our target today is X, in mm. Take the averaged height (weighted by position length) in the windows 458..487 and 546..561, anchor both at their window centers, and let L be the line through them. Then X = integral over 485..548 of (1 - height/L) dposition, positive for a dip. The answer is 7.3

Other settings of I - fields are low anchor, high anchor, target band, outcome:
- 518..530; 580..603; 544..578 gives -3.30 mm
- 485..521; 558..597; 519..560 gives 1.95 mm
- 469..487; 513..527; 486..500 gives -1.07 mm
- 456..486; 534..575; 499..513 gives 1.12 mm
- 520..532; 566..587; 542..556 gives -1.65 mm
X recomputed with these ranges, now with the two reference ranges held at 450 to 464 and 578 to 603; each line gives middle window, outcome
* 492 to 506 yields 1.8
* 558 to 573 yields 1.3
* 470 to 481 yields 0.7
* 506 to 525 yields 5.5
